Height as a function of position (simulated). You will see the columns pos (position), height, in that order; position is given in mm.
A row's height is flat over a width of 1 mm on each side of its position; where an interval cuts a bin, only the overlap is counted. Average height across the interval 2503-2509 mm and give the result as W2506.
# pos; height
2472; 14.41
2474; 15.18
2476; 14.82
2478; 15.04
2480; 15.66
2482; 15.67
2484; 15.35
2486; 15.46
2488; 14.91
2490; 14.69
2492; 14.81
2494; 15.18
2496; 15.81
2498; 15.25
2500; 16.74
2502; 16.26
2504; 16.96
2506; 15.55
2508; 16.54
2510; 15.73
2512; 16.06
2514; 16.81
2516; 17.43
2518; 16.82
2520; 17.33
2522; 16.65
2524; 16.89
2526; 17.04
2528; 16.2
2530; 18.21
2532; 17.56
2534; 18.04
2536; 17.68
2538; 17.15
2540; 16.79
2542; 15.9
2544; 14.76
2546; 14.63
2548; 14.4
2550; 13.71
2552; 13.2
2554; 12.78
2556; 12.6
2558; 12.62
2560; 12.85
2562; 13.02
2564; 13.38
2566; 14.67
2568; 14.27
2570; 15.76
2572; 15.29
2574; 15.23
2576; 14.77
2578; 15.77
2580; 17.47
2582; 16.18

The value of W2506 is 16.4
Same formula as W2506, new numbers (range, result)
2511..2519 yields 16.8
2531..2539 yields 17.6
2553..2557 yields 12.7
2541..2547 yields 15.1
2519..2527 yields 17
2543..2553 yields 14.1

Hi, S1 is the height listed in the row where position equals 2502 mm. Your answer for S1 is 16.26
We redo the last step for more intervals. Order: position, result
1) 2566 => 14.67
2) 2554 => 12.78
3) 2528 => 16.2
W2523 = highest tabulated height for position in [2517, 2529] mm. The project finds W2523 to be 17.33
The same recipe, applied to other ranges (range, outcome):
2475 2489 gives 15.67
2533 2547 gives 18.04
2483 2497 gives 15.81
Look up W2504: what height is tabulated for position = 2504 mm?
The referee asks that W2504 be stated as 16.96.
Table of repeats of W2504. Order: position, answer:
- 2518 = 16.82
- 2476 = 14.82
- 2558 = 12.62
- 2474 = 15.18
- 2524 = 16.89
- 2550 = 13.71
